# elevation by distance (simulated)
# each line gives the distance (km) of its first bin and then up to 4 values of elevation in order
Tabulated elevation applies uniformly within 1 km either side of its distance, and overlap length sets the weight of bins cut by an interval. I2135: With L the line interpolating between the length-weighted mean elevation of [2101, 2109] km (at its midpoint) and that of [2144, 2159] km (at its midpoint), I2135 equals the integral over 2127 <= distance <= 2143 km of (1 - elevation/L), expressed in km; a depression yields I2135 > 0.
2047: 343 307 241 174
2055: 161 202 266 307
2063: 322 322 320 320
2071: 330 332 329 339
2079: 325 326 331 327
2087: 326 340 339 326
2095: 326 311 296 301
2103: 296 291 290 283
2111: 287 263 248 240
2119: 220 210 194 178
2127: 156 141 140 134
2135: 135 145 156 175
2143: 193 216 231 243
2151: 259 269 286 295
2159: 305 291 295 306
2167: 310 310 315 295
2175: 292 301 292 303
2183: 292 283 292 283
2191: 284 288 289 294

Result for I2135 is 7.1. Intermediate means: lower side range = 292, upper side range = 260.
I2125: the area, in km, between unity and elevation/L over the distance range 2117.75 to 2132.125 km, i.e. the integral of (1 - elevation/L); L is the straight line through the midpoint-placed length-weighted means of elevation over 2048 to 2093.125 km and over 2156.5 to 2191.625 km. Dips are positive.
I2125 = 5.8 km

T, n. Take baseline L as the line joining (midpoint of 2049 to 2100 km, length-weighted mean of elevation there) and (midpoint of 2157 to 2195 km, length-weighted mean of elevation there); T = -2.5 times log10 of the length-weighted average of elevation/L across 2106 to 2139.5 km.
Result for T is 0.43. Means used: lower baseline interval 302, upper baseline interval 296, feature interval 202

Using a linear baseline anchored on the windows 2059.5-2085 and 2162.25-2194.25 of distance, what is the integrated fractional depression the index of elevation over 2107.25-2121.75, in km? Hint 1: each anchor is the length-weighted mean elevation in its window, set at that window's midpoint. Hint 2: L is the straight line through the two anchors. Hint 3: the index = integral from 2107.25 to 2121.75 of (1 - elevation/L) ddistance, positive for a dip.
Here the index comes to 2.8 km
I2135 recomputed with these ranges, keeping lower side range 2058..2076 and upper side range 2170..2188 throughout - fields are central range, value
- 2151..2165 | 0.5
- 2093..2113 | 0.8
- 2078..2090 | -0.6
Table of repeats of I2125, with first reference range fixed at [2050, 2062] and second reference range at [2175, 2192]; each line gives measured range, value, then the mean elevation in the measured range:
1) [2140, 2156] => 2.30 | 234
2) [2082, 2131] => -3.81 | 269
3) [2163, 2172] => -0.81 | 309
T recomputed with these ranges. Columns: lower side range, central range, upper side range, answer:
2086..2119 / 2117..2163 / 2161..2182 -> 0.38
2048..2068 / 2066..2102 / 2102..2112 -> -0.17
